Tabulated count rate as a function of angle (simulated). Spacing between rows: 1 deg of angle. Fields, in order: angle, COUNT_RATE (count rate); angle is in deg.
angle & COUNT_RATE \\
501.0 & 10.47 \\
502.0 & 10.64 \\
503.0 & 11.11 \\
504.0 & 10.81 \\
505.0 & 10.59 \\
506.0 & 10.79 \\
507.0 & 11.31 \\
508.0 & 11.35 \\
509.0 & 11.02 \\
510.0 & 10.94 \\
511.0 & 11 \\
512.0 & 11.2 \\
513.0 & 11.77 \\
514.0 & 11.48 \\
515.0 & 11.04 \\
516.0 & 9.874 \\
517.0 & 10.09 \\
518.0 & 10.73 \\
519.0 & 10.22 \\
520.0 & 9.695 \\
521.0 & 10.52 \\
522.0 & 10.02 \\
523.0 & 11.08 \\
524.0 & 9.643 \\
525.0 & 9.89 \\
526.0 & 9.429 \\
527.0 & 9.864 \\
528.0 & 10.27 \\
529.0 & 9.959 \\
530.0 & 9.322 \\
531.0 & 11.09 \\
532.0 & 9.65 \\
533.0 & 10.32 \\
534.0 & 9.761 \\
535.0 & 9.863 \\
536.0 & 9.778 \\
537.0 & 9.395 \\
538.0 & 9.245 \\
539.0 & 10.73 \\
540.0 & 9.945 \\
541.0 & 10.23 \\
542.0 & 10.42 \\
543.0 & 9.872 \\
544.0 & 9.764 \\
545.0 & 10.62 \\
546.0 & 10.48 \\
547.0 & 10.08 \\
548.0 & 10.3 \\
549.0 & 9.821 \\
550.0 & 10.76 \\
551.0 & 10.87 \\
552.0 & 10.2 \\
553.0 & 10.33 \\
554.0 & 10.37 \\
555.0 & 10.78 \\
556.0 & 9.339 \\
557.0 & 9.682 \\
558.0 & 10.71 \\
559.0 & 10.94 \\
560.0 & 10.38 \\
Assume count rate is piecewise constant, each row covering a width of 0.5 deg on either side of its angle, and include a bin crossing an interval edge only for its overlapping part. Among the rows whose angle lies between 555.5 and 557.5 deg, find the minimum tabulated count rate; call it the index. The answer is 9.339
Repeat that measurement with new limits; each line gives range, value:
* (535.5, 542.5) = 9.245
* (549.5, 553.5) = 10.2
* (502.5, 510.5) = 10.59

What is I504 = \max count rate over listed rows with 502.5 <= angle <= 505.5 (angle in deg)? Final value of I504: 11.11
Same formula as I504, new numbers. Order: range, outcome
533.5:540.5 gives 10.73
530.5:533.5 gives 11.09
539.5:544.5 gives 10.42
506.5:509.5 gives 11.35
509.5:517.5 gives 11.77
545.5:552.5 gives 10.87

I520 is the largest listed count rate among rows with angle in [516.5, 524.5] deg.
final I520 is 11.08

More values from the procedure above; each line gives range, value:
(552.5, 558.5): 10.78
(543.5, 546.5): 10.62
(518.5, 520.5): 10.22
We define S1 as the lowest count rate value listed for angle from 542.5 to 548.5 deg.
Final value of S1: 9.764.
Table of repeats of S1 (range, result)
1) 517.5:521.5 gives 9.695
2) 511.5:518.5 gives 9.874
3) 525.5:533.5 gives 9.322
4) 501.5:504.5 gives 10.64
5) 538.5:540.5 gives 9.945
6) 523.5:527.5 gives 9.429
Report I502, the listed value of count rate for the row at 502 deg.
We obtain 10.64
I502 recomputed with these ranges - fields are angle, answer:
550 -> 10.76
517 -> 10.09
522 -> 10.02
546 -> 10.48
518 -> 10.73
